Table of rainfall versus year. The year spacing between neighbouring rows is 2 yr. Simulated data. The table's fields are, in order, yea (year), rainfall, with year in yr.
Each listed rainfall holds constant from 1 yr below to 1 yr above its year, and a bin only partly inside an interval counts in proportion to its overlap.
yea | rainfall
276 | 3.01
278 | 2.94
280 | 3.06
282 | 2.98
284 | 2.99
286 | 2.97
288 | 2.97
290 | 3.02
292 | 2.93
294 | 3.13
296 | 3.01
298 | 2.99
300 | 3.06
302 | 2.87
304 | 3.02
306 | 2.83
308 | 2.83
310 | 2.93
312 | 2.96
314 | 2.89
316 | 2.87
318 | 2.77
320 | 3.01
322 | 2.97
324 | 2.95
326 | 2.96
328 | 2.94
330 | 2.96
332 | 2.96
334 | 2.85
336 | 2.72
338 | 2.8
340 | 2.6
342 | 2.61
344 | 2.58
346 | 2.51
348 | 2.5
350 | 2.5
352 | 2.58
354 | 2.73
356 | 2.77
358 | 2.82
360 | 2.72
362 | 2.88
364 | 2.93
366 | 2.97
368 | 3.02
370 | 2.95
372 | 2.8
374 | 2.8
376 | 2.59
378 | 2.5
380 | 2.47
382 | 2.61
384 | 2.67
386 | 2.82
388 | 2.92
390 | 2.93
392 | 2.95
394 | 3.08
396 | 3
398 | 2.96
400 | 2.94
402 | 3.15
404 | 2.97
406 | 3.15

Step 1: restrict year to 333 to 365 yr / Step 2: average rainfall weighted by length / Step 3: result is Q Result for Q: 2.69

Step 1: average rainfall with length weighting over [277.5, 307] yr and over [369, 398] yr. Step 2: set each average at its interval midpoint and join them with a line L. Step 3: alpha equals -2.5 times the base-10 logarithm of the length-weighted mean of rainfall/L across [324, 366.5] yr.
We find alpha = 0.045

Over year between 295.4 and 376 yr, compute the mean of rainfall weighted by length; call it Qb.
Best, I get 2.83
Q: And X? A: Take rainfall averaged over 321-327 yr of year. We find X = 2.96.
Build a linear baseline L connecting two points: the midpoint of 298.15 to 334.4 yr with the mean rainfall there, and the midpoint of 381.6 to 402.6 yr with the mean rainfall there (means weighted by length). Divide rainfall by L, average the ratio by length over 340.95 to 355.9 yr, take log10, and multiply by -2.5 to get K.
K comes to 0.133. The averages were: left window 2.93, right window 2.92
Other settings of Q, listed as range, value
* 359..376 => 2.87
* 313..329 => 2.92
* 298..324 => 2.92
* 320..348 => 2.8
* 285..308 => 2.98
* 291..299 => 3.02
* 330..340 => 2.82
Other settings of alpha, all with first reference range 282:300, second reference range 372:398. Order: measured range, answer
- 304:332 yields 0.01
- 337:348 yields 0.11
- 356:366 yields 0.00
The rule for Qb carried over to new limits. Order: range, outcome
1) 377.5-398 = 2.81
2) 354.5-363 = 2.79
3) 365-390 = 2.77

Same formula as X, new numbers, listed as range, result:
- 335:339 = 2.76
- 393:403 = 3.03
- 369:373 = 2.88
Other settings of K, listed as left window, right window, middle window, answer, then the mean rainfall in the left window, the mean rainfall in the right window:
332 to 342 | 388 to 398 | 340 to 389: 0.06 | 2.75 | 2.98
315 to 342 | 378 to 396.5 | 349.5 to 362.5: 0.05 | 2.86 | 2.81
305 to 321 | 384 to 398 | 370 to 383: 0.10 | 2.89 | 2.93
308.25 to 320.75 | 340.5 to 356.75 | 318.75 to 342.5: -0.04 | 2.9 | 2.59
